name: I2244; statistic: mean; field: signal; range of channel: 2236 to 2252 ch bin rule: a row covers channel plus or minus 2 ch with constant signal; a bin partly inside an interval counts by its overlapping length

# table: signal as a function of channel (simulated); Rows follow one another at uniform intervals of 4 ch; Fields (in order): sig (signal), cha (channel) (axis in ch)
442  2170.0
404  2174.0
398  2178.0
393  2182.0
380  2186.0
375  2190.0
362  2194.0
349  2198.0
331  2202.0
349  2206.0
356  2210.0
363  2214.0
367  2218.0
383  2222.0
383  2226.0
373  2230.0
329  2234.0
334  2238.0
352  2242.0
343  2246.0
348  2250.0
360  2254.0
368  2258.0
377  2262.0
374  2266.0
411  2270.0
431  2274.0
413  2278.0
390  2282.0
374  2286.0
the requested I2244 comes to 344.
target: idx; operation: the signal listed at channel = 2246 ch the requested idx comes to 343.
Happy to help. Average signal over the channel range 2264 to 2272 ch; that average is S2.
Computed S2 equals 392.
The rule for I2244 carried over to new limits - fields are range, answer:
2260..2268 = 376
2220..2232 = 380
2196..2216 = 350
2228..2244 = 347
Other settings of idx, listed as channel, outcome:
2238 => 334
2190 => 375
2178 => 398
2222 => 383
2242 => 352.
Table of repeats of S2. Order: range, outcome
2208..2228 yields 370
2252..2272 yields 378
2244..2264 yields 359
